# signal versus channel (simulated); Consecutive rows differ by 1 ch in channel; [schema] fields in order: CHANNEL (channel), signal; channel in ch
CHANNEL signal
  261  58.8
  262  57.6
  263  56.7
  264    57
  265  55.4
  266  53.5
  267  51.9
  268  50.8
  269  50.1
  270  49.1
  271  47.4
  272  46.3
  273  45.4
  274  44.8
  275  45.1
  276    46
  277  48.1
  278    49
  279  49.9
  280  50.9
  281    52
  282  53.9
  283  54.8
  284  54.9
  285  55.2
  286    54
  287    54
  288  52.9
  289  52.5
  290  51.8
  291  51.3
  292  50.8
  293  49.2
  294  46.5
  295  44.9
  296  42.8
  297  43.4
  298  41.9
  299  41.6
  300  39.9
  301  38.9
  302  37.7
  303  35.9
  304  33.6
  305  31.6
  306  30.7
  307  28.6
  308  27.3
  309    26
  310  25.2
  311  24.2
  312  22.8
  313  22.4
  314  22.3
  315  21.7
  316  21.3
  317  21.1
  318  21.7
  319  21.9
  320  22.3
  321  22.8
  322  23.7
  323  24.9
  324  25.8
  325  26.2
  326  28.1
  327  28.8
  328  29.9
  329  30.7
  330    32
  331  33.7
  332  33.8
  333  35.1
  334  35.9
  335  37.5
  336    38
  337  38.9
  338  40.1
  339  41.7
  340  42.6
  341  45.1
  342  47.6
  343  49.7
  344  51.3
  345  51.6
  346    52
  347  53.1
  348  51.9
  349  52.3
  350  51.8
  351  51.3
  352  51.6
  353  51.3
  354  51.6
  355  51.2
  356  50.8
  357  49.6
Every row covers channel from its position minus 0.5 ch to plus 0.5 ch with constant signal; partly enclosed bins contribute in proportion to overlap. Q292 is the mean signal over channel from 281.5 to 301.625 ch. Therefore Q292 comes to 48.7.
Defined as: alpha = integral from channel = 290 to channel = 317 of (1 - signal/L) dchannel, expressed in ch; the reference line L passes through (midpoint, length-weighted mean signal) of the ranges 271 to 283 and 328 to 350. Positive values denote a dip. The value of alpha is 6.7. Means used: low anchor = 48.5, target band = 34.8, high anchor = 42.5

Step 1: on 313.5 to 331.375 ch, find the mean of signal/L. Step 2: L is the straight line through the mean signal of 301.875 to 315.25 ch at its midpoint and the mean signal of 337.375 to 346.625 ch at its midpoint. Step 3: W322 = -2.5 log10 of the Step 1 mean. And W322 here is 0.37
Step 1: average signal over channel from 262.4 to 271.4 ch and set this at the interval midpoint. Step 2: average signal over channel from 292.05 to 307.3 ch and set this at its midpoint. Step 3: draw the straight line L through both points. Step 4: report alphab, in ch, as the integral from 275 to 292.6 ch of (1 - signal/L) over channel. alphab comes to -2.3 ch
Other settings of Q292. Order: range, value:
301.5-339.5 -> 29.1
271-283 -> 48.5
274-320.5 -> 39.5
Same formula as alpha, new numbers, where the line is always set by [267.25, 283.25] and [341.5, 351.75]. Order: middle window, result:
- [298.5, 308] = 2.84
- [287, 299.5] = 0.45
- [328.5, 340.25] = 3.31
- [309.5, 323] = 7.42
